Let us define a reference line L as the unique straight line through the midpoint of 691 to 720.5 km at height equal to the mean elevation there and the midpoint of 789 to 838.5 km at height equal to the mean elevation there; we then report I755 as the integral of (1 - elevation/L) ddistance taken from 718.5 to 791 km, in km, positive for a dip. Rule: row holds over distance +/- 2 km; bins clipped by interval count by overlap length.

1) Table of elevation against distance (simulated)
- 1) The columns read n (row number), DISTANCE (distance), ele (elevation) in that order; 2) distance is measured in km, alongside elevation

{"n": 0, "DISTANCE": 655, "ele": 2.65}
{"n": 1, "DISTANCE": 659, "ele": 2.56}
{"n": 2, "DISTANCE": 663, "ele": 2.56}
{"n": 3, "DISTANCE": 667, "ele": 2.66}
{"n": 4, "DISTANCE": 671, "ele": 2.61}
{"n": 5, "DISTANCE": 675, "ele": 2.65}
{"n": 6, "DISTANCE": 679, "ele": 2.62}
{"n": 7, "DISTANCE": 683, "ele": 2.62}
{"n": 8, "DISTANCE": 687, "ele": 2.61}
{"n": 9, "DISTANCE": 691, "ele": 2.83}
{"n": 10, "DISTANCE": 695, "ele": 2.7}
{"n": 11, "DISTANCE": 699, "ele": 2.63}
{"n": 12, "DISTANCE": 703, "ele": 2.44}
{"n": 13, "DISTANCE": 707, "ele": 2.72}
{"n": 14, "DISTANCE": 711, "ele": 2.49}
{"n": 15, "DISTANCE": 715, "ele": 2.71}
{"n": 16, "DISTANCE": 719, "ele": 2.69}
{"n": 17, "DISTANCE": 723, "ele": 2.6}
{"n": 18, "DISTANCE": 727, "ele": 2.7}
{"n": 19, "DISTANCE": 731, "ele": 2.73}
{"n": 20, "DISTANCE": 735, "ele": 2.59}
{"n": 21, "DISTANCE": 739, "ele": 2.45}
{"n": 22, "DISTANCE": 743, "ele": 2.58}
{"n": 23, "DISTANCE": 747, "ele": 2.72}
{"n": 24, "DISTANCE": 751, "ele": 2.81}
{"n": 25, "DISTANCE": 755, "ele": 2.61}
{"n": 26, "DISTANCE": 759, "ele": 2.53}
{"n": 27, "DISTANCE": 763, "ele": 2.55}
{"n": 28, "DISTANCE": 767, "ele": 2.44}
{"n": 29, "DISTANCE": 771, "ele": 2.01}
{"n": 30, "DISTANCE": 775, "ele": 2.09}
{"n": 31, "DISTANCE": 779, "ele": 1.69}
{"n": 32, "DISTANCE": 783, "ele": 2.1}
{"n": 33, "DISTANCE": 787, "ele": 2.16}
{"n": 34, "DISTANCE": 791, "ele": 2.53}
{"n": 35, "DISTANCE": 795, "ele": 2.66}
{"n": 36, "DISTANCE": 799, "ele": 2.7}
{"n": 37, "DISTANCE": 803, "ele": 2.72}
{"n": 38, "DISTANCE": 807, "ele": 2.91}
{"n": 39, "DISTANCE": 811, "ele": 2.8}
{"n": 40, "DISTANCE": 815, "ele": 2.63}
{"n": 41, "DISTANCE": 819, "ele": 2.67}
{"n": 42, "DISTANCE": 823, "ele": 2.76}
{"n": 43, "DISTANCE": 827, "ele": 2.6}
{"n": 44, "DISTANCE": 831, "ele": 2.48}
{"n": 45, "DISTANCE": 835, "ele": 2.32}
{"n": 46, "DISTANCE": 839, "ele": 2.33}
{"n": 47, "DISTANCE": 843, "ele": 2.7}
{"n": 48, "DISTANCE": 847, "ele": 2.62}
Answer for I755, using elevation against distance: 5.33 km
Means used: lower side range 2.64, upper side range 2.64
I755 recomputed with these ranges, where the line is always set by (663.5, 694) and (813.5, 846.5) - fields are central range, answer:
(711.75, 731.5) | -0.3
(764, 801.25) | 4.5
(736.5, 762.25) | 0.0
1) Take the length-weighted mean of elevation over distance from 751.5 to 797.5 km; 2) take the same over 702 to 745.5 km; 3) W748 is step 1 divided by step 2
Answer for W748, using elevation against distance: 0.89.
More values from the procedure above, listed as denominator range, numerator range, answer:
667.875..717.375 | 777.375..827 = 0.96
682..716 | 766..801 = 0.86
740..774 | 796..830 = 1.08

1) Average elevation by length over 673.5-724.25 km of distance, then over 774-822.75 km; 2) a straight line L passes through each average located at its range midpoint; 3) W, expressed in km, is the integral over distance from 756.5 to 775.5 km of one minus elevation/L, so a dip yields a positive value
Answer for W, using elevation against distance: 1.4 km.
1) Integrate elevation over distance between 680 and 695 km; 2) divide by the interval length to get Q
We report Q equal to 2.68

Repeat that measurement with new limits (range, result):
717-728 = 2.66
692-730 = 2.64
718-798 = 2.46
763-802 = 2.29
